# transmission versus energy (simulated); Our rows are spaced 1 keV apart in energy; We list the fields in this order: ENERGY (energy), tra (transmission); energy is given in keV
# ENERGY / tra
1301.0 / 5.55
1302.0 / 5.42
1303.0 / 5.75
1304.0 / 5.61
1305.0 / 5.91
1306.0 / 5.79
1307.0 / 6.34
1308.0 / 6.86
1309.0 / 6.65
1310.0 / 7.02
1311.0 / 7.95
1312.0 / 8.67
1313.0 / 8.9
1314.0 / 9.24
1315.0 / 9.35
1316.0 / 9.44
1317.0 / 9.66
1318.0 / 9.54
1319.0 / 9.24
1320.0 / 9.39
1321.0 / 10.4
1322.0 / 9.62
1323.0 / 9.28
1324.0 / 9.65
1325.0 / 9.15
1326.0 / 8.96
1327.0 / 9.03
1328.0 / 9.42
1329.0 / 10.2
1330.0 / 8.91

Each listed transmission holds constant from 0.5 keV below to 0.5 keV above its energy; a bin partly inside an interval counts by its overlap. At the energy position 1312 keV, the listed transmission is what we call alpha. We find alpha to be 8.67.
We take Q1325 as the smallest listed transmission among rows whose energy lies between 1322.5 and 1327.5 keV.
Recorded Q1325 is 8.96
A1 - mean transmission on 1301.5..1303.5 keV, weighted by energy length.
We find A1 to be 5.58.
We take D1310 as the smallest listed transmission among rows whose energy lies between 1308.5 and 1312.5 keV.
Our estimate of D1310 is 6.65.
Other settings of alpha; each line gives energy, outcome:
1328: 9.42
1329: 10.2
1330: 8.91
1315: 9.35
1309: 6.65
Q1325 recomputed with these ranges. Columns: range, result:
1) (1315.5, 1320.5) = 9.24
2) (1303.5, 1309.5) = 5.61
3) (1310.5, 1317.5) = 7.95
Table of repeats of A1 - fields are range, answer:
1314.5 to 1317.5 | 9.48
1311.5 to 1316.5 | 9.12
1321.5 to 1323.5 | 9.45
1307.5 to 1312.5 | 7.43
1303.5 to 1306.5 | 5.77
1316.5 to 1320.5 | 9.46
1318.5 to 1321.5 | 9.68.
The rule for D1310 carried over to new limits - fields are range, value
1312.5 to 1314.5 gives 8.9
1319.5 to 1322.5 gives 9.39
